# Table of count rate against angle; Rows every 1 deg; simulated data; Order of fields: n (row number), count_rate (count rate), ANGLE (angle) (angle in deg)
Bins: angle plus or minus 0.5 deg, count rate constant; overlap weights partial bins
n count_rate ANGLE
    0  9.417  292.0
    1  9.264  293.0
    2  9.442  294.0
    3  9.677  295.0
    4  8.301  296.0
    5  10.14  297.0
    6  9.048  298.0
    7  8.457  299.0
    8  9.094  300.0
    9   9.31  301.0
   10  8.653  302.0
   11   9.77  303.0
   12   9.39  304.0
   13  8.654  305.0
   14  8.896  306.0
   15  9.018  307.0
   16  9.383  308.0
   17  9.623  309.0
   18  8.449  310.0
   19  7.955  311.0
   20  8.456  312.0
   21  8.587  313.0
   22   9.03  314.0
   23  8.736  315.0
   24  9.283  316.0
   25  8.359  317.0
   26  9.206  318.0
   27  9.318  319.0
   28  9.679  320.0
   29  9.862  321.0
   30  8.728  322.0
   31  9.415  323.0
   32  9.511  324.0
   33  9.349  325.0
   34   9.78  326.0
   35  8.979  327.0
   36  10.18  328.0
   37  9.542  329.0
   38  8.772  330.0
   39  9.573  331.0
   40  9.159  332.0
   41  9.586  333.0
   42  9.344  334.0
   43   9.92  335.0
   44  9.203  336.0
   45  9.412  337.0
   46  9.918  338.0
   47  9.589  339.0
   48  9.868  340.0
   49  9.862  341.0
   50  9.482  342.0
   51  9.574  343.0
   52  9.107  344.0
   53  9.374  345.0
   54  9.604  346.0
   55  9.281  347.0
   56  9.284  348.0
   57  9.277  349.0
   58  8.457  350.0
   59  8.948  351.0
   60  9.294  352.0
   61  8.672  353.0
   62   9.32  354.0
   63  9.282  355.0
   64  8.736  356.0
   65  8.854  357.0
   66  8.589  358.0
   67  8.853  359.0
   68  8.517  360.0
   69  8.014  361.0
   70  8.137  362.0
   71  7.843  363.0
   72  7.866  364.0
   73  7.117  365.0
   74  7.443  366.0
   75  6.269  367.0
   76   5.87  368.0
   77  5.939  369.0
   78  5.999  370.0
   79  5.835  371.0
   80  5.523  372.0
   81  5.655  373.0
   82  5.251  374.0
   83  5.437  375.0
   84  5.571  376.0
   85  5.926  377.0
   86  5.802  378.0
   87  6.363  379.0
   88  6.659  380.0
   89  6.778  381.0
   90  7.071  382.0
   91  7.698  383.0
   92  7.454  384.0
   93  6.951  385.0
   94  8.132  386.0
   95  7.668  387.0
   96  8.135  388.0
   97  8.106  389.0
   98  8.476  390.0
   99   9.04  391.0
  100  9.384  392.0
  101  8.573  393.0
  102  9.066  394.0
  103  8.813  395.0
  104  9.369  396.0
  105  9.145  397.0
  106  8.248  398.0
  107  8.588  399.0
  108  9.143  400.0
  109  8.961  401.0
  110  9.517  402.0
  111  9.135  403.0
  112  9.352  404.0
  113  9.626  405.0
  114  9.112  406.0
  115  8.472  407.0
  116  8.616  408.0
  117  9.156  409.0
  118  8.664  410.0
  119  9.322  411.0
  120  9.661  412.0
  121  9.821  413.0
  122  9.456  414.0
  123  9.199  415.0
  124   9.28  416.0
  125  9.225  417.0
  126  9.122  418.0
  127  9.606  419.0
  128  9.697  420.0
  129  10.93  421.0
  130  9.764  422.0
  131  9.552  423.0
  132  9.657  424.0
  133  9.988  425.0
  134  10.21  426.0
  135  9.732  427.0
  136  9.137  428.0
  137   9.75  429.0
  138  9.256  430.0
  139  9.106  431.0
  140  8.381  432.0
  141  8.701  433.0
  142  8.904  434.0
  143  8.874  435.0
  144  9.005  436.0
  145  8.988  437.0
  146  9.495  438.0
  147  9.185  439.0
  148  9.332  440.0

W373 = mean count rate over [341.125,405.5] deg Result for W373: 8.03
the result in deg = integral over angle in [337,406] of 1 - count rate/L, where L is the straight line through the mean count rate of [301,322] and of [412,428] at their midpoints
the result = 9.0 deg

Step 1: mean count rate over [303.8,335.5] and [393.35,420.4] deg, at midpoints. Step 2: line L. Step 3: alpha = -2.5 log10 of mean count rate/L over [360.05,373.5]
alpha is 0.33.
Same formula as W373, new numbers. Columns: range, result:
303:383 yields 8.44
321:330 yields 9.42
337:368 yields 8.78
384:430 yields 9.11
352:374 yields 7.53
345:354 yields 9.13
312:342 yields 9.36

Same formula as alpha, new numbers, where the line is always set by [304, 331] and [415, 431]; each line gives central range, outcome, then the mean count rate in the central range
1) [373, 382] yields 0.49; 6.02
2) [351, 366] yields 0.10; 8.49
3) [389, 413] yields 0.06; 9.02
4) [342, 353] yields 0.01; 9.21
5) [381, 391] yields 0.21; 7.76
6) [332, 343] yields -0.04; 9.6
